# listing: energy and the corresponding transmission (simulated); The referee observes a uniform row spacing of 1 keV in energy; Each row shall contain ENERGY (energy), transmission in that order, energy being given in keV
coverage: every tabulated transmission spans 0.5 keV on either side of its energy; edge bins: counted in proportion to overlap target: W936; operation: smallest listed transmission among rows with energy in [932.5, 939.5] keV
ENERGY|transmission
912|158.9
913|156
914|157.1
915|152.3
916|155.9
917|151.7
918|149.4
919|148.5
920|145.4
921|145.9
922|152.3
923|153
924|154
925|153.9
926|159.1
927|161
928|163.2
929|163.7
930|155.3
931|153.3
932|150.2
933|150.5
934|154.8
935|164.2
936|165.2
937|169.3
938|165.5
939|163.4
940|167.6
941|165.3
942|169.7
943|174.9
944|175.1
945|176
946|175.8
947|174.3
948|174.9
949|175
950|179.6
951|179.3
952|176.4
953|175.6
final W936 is 150.5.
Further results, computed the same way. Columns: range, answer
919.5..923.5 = 145.4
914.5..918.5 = 149.4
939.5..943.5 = 165.3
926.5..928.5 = 161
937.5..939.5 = 163.4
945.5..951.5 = 174.3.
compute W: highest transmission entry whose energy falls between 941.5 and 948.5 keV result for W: 176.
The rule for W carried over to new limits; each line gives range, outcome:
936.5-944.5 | 175.1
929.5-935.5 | 164.2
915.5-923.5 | 155.9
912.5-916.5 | 157.1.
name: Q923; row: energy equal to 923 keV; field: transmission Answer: 153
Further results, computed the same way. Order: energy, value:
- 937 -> 169.3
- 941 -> 165.3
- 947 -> 174.3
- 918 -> 149.4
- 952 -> 176.4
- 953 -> 175.6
